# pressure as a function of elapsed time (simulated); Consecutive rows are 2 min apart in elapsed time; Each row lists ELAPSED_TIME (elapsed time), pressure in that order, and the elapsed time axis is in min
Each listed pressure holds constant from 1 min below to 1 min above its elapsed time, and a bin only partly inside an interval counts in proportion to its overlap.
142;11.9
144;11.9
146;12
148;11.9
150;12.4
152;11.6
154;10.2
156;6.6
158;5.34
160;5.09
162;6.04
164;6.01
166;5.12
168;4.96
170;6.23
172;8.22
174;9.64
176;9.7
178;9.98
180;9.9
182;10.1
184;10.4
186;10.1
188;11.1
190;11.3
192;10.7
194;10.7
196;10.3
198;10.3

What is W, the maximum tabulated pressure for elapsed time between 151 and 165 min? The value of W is 11.6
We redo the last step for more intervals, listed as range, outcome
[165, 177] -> 9.7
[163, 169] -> 6.01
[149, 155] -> 12.4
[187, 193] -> 11.3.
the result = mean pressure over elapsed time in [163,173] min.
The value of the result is 6.11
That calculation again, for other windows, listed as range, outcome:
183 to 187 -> 10.2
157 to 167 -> 5.52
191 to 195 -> 10.7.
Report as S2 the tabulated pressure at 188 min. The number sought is 11.1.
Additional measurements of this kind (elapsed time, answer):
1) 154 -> 10.2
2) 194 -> 10.7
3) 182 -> 10.1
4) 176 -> 9.7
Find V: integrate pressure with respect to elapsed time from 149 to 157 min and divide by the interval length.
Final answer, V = 10.2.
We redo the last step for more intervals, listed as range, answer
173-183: 9.86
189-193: 11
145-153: 12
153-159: 7.38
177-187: 10.1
